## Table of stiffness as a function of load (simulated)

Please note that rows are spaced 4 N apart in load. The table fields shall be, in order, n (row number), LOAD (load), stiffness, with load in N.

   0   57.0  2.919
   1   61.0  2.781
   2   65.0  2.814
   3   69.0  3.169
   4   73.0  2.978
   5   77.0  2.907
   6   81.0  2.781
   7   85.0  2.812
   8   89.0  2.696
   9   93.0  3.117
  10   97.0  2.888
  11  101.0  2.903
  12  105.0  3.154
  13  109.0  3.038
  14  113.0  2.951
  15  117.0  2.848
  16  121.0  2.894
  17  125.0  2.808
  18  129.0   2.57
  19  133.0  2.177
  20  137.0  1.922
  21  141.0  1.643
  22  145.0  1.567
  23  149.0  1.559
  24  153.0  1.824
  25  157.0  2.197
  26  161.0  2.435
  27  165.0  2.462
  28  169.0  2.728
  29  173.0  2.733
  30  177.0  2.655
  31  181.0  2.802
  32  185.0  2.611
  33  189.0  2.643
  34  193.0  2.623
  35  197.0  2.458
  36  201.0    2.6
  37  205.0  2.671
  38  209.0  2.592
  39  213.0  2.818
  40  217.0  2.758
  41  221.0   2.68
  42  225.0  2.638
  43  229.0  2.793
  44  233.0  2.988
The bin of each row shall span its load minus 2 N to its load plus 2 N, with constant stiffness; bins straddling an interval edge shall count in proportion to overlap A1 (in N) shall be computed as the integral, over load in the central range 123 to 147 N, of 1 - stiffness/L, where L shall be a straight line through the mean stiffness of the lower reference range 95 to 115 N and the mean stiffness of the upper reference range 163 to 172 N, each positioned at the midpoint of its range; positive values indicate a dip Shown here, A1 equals 6.0 N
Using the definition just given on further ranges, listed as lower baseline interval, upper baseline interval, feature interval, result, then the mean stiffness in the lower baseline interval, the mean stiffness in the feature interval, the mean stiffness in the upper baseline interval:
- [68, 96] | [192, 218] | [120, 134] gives 1.0 N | 2.91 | 2.62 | 2.64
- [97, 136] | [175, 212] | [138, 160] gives 7.5 N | 2.8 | 1.8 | 2.63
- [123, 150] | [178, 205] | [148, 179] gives 0.0 N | 2.05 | 2.35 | 2.63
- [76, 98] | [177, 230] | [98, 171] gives 9.3 N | 2.86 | 2.43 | 2.67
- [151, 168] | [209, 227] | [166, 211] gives -3.0 N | 2.26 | 2.64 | 2.71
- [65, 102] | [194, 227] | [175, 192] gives 0.2 N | 2.91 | 2.67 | 2.65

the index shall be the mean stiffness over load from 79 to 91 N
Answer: 2.76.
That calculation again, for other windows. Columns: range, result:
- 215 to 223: 2.72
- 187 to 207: 2.6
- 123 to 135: 2.52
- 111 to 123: 2.9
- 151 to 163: 2.15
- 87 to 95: 2.91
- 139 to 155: 1.65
